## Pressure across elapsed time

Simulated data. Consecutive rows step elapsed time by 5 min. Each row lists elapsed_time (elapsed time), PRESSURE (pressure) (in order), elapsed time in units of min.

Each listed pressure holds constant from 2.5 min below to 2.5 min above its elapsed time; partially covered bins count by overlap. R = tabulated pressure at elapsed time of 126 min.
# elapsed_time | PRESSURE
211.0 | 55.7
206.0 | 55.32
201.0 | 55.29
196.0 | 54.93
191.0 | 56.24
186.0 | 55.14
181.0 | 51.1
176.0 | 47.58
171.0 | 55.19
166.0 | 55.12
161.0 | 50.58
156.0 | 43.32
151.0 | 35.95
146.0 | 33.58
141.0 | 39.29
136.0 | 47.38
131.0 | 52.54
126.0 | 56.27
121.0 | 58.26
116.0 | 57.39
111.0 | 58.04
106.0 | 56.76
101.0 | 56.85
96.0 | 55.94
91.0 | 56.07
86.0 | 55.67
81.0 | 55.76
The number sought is 56.27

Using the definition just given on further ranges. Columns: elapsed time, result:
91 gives 56.07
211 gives 55.7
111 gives 58.04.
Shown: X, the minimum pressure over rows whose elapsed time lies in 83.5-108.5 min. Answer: 55.67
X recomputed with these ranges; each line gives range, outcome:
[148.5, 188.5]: 35.95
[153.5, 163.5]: 43.32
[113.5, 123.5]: 57.39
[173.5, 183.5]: 47.58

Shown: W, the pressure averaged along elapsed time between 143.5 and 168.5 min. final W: 43.7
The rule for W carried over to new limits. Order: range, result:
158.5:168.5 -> 52.9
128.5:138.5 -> 50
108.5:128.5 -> 57.5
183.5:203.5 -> 55.4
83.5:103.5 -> 56.1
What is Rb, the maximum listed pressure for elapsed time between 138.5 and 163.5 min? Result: 50.58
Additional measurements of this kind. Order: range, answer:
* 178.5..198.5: 56.24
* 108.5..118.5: 58.04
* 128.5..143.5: 52.54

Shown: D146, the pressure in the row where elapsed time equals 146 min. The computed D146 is 33.58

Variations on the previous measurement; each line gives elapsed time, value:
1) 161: 50.58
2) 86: 55.67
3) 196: 54.93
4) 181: 51.1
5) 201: 55.29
